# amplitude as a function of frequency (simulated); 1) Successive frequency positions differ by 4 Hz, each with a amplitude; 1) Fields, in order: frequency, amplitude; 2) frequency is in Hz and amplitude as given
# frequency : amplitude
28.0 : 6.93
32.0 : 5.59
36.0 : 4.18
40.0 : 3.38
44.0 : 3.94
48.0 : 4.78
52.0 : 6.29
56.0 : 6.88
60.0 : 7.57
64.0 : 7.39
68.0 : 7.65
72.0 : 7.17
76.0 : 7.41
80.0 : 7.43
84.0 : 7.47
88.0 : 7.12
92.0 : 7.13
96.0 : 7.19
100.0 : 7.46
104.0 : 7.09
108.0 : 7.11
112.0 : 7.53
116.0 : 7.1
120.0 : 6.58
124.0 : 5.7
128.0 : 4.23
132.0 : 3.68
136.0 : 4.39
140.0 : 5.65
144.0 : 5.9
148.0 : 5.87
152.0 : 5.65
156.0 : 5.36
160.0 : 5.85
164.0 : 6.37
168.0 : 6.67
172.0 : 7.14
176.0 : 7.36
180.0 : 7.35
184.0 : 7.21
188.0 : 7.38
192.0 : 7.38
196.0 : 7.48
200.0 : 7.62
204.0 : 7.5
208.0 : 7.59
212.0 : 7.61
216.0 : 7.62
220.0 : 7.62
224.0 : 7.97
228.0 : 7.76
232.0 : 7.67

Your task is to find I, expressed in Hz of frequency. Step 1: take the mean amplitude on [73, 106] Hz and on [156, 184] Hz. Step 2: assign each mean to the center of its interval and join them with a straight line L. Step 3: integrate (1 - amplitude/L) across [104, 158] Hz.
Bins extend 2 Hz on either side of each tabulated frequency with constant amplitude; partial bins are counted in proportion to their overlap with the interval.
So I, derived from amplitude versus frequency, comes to 9.3 Hz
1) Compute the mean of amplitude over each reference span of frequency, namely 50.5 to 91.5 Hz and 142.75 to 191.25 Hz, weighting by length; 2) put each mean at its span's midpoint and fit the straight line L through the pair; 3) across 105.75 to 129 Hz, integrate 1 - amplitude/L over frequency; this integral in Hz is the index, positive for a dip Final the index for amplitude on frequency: 1.5 Hz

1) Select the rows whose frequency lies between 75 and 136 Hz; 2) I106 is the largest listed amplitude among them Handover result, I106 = 7.53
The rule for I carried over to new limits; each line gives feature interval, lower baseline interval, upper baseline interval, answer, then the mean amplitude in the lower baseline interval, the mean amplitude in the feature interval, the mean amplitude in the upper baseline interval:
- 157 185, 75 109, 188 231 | 2.7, 7.27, 6.78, 7.61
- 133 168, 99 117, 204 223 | 8.4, 7.26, 5.63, 7.62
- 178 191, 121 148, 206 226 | -1.3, 5.06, 7.32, 7.68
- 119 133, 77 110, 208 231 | 4.4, 7.25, 5.04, 7.7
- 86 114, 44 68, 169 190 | -2.1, 6.45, 7.23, 7.26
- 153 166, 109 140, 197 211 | 1.3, 5.65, 5.84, 7.57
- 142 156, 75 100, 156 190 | 2.4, 7.3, 5.74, 6.82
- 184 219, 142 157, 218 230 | -1.7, 5.72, 7.51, 7.78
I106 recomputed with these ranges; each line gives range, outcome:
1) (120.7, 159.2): 5.9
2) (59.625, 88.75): 7.65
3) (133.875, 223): 7.62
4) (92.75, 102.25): 7.46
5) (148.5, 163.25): 5.85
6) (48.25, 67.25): 7.57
